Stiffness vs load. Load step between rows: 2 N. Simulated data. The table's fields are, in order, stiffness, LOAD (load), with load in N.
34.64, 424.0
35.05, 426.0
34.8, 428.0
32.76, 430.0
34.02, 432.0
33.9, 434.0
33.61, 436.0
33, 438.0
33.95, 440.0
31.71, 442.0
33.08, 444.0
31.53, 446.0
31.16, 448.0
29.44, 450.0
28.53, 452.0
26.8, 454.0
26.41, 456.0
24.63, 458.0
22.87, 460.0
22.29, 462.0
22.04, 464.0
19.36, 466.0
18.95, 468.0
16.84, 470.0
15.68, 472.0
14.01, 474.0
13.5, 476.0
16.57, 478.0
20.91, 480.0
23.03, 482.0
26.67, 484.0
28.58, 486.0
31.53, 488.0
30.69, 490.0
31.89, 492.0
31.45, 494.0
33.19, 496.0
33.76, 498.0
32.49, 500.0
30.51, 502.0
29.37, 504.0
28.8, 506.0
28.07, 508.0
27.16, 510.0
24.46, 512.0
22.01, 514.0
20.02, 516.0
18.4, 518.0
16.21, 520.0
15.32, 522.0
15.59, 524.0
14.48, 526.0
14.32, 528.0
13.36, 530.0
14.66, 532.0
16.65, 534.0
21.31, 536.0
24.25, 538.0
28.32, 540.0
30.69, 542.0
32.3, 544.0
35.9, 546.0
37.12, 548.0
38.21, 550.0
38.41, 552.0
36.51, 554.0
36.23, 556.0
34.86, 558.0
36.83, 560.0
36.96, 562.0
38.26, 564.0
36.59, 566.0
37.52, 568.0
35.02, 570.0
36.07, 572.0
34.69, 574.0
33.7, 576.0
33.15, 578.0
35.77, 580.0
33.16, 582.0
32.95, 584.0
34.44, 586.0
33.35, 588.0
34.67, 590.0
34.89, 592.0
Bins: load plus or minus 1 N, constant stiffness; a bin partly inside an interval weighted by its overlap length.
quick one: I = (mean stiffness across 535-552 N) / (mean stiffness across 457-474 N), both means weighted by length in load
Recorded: 1.58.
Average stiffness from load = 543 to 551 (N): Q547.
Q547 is 35.9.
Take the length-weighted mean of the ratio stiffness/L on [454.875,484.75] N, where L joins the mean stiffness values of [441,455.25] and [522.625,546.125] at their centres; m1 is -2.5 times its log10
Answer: 0.35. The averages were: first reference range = 30.3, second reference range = 21.2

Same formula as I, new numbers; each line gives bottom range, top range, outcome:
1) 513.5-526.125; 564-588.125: 2.00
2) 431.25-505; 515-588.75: 1.08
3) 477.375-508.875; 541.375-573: 1.26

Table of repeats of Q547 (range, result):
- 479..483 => 22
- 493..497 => 32.3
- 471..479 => 14.9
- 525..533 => 14.2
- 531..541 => 21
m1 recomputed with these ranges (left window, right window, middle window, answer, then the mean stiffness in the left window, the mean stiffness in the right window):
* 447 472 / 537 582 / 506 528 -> 0.42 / 23.8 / 34.8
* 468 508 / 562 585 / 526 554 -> 0.20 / 25.6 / 35.2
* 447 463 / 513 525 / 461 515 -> -0.16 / 26.5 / 17.9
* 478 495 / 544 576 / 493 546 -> 0.28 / 27.4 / 36.4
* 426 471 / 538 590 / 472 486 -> 0.47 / 28.4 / 34.9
